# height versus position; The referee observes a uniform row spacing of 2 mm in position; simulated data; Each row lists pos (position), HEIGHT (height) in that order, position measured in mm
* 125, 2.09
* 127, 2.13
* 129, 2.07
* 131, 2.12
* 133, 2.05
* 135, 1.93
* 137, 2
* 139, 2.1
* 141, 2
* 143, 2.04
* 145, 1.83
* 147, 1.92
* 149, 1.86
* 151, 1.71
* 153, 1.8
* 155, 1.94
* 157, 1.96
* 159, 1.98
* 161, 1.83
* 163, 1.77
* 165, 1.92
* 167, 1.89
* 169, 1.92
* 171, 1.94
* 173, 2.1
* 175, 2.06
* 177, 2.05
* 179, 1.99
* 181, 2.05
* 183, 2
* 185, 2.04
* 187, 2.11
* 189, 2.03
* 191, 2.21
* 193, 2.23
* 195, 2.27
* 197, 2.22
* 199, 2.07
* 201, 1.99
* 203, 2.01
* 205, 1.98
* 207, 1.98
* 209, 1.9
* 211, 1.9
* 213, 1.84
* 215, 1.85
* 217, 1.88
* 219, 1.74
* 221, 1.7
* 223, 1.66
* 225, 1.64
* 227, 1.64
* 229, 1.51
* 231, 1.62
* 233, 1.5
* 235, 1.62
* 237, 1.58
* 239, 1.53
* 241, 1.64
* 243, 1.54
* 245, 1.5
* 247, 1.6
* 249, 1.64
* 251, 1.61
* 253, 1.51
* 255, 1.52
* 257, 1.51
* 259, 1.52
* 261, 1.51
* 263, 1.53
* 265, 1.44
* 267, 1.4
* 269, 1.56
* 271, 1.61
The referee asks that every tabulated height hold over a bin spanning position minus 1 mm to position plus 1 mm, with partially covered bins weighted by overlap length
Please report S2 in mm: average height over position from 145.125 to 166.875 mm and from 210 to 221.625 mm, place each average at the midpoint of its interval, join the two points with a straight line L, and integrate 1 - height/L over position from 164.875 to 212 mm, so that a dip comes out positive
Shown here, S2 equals -4.98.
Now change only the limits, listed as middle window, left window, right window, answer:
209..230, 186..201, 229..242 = 0.6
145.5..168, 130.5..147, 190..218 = 1.5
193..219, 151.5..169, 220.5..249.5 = -4.3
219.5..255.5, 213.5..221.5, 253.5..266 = 1.5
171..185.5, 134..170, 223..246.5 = -1.8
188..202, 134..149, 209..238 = -2.8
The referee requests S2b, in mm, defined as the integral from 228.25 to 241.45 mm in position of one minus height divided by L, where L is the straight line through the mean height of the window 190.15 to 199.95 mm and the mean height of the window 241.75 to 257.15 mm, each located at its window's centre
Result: 1.2 mm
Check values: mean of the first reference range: 2.2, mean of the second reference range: 1.56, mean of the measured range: 1.57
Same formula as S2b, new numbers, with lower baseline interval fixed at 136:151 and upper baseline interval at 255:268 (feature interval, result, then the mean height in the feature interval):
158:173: -0.37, 1.91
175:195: -3.39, 2.09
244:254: -0.23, 1.57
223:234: 0.19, 1.59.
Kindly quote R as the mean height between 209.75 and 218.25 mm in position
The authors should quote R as 1.86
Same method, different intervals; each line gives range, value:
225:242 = 1.58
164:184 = 1.99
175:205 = 2.09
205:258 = 1.67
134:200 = 1.99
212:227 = 1.75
